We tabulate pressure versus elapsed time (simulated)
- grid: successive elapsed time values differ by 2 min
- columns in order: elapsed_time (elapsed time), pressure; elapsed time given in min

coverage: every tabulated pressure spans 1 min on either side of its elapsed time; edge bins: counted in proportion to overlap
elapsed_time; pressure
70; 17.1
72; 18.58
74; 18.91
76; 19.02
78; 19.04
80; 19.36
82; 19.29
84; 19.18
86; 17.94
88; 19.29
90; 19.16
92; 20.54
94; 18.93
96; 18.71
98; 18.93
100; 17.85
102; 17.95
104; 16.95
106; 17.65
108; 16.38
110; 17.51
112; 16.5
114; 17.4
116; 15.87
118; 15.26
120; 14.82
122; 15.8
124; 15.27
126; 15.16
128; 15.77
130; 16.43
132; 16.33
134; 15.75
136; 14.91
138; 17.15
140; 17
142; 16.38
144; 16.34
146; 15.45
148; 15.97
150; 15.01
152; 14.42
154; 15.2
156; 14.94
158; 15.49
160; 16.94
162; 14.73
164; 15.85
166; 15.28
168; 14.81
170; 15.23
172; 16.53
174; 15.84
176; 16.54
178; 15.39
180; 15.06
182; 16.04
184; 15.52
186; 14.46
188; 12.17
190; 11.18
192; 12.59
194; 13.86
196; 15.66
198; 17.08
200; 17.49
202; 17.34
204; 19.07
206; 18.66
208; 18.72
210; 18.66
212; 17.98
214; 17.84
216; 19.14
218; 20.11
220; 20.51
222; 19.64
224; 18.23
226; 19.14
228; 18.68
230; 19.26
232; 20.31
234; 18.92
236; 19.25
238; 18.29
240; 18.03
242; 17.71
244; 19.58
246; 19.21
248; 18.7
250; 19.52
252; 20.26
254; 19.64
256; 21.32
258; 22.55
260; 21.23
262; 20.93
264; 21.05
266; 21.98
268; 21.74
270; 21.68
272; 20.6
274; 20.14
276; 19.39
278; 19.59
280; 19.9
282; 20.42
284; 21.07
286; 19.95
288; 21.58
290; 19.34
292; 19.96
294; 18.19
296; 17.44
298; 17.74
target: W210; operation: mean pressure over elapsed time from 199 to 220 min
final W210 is 18.6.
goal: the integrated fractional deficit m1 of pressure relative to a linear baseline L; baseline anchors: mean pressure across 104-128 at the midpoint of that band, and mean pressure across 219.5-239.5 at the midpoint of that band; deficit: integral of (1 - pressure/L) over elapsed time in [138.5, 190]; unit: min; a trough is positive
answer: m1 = 6.0 min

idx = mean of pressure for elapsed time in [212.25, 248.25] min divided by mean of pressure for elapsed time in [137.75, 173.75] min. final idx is 1.21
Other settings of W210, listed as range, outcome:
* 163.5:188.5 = 15.3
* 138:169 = 15.6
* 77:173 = 16.7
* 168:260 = 17.7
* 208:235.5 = 19.1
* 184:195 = 13.1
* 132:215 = 15.9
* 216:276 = 19.9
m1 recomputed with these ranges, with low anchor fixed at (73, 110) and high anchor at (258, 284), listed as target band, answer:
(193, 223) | 2.9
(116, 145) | 4.8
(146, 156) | 2.2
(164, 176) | 2.4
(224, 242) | 1.3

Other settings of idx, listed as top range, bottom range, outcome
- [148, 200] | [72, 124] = 0.84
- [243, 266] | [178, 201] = 1.39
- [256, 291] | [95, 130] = 1.25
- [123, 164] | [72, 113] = 0.85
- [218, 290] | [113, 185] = 1.27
